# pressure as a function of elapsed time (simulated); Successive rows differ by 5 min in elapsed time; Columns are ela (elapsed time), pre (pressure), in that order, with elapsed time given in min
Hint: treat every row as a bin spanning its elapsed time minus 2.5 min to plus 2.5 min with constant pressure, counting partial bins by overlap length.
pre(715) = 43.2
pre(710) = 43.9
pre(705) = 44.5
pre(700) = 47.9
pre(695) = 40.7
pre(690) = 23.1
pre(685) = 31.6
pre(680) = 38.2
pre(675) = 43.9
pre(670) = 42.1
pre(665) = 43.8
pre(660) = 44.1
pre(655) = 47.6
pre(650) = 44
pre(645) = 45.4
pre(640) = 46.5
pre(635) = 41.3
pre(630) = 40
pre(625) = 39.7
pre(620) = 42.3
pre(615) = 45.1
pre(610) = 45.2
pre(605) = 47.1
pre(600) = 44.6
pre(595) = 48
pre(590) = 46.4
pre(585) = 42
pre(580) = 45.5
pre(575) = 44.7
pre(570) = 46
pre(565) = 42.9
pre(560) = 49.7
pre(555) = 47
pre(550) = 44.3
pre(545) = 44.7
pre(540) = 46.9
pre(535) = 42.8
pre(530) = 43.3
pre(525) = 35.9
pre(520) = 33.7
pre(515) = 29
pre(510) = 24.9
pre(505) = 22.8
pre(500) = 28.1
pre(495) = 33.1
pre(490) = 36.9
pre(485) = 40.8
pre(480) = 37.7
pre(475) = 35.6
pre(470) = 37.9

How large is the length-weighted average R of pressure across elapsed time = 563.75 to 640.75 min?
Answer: 44.2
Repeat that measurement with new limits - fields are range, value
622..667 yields 43.6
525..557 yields 44.1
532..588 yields 45.1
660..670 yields 43.5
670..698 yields 36.3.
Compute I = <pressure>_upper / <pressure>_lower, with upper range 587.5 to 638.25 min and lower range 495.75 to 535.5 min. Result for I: 1.4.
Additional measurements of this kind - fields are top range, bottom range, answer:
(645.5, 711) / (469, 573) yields 1.08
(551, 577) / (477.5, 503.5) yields 1.32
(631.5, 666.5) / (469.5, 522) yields 1.37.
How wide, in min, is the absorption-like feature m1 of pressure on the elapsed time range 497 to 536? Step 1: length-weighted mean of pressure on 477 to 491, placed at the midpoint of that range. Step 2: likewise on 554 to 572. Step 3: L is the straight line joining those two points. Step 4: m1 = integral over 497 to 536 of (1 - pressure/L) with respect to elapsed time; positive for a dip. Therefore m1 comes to 9.1 min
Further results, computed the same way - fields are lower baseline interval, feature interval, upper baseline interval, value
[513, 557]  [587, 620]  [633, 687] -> -3.02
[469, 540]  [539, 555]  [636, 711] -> -3.87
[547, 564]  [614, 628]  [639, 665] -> 1.14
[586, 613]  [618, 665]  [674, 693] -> -4.56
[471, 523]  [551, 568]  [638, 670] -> -4.04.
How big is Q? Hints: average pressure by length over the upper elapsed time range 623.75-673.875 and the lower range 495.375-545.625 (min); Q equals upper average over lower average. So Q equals 1.3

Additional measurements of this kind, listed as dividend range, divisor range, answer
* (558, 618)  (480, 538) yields 1.34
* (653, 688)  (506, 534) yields 1.24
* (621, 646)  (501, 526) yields 1.47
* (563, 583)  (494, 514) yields 1.66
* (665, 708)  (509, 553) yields 1.01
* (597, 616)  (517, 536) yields 1.19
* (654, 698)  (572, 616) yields 0.86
